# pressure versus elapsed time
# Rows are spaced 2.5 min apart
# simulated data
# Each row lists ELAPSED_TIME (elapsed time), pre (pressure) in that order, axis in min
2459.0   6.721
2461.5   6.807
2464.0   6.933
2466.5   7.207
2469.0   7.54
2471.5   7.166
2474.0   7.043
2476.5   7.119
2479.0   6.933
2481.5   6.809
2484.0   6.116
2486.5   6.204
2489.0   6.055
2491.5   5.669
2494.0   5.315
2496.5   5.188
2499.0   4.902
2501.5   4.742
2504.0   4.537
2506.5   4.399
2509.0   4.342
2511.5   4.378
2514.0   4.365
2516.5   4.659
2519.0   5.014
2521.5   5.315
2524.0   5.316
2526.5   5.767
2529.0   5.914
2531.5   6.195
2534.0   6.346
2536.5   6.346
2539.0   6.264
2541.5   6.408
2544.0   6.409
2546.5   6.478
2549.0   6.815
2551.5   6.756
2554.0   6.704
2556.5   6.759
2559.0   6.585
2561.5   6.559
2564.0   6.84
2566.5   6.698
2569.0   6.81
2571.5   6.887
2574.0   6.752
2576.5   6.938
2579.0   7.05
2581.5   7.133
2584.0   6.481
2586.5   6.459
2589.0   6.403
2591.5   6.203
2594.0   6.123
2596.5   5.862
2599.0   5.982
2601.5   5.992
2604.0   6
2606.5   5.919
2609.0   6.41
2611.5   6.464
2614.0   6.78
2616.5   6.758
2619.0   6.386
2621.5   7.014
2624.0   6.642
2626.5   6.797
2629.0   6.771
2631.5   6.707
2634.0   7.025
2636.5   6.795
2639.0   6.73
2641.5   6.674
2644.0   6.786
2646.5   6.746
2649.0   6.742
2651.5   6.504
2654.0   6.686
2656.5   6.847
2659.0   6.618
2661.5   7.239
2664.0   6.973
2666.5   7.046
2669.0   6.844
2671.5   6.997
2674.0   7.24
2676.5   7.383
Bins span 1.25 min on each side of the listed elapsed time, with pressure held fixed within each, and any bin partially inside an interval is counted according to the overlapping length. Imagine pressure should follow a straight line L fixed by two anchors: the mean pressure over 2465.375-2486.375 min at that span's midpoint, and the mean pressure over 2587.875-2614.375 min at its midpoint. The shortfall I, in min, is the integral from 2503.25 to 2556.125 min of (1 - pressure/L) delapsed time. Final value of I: 7.35 min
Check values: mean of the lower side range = 6.95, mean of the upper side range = 6.17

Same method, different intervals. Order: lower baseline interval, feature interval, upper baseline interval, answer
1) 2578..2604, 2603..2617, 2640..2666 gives 0.2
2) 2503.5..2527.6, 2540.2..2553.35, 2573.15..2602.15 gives -2.5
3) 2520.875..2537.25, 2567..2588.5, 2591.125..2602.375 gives -2.9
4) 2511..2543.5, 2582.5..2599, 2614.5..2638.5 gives 0.3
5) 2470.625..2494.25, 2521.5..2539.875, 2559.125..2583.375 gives 1.9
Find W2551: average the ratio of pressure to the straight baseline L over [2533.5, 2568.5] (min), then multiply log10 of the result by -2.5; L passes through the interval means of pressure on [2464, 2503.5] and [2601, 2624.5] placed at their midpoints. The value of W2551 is -0.04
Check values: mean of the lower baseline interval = 6.26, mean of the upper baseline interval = 6.44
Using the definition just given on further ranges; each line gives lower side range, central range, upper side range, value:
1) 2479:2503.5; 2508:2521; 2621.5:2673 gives 0.264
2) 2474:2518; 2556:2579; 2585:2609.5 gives -0.145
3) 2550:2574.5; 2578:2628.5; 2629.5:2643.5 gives 0.052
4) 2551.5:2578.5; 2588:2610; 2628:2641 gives 0.116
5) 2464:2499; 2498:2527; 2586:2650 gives 0.326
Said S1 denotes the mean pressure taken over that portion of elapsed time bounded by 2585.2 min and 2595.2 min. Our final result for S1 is 6.3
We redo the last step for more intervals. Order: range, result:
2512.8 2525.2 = 4.93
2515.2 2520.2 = 4.83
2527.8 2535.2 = 6.15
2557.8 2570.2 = 6.7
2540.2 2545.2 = 6.41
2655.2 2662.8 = 6.9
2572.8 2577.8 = 6.85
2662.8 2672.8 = 6.97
